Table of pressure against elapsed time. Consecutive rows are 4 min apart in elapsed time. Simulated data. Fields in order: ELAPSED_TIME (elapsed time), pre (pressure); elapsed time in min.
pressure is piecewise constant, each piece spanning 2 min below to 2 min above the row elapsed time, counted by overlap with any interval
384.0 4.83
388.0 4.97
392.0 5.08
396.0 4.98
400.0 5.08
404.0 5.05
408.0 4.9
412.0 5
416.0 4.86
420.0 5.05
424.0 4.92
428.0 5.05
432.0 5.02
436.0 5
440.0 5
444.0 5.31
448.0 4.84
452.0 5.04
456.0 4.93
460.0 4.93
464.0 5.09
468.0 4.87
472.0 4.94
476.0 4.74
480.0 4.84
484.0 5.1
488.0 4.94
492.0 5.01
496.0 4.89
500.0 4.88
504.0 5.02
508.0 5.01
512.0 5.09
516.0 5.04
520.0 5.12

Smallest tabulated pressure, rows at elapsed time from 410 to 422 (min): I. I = 4.86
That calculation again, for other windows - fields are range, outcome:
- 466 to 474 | 4.87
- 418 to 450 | 4.84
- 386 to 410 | 4.9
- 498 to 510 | 4.88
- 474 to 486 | 4.74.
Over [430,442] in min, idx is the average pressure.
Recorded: 5.01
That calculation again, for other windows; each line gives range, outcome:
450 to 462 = 4.97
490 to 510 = 4.96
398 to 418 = 4.98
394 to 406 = 5.04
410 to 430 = 4.98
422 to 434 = 5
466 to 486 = 4.9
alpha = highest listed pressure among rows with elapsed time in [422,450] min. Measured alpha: 5.31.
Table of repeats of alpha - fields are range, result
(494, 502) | 4.89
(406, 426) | 5.05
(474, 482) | 4.84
